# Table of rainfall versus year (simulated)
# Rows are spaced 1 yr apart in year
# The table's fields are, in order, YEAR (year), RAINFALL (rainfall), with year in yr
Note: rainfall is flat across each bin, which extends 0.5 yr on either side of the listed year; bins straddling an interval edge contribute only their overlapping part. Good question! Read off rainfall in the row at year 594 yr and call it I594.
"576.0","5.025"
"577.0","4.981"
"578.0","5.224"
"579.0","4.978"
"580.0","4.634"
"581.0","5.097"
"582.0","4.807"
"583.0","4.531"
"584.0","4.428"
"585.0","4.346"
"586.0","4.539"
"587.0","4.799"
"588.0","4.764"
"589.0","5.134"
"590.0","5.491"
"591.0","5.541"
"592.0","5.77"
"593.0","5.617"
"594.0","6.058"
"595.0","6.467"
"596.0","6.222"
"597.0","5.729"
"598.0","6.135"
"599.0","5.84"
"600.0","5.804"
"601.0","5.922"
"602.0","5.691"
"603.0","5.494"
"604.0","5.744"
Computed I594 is 6.058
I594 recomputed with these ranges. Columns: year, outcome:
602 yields 5.691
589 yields 5.134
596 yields 6.222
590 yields 5.491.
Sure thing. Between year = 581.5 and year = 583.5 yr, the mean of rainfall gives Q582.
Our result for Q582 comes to 4.67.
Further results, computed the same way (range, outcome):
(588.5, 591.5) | 5.39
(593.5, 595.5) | 6.26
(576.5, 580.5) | 4.95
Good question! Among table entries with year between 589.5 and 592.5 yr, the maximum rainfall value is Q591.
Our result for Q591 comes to 5.77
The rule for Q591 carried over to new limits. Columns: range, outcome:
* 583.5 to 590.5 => 5.491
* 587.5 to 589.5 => 5.134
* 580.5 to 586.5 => 5.097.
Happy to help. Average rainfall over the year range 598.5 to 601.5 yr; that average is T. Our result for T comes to 5.86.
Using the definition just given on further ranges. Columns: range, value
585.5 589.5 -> 4.81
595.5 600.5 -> 5.95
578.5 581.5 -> 4.9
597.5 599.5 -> 5.99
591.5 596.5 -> 6.03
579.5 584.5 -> 4.7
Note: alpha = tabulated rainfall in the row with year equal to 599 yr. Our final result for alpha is 5.84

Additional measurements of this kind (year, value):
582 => 4.807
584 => 4.428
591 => 5.541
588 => 4.764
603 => 5.494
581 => 5.097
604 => 5.744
